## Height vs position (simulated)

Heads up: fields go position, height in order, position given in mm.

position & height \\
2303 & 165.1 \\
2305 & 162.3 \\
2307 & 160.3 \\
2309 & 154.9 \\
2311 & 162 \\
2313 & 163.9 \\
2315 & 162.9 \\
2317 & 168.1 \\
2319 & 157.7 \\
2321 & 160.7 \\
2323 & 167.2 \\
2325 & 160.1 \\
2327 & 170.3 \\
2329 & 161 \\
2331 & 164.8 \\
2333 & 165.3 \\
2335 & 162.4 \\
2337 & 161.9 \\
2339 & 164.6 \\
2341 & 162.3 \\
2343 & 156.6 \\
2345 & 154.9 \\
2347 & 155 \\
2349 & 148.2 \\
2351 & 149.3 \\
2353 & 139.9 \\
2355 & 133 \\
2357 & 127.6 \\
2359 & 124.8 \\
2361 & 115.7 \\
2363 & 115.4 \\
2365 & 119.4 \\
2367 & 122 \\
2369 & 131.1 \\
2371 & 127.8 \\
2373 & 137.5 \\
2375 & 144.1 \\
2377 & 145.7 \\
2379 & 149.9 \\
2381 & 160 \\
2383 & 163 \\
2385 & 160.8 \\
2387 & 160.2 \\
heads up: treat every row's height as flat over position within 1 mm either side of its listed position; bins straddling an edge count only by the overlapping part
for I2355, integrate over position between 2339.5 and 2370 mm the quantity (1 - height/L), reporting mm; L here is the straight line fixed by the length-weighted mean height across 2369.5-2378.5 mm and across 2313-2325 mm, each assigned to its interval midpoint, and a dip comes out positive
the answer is 2.1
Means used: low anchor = 163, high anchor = 139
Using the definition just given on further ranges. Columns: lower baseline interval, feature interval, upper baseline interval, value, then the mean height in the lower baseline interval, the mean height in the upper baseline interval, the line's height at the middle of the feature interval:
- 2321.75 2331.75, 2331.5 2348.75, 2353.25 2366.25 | -1.4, 165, 124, 148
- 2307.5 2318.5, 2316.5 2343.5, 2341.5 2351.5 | -0.9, 162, 153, 158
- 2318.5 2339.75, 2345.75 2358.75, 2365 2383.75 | 0.9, 163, 141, 152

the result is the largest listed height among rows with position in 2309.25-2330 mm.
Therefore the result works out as 170.3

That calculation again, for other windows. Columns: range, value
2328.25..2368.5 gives 165.3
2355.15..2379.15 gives 149.9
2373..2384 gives 163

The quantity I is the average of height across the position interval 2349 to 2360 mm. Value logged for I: 136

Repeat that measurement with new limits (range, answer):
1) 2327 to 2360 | 153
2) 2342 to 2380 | 137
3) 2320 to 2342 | 164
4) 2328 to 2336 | 163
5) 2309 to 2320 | 162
